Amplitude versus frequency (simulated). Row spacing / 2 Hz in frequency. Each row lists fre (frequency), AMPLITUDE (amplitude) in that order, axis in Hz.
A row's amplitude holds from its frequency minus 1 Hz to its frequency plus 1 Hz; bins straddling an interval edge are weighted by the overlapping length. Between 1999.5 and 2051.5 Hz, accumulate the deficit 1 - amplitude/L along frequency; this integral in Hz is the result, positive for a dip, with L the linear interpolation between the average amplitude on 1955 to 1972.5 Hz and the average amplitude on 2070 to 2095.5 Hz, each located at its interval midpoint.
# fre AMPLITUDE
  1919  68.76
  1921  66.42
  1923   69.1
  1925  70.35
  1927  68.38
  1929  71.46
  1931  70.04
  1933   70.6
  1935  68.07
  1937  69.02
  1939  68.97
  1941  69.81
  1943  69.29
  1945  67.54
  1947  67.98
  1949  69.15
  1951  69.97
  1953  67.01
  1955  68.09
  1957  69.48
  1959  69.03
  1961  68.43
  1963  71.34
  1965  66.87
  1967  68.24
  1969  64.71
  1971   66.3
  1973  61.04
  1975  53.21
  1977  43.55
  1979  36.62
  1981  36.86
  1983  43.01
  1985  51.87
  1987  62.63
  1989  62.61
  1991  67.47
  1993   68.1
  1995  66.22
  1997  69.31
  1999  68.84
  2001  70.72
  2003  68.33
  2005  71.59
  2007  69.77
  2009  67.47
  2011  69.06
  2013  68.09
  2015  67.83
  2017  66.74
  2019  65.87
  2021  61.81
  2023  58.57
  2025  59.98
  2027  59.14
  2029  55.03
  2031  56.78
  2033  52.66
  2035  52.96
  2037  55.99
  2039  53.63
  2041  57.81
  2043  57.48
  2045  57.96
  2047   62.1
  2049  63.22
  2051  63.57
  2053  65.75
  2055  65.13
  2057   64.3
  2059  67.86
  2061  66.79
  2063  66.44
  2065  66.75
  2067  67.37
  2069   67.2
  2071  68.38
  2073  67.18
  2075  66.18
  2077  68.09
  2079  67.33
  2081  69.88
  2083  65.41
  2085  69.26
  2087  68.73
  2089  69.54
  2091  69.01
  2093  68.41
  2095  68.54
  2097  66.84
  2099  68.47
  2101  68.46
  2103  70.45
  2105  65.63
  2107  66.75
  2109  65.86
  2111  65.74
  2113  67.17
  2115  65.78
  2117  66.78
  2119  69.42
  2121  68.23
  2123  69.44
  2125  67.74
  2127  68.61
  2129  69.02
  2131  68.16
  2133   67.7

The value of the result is 4.5 Hz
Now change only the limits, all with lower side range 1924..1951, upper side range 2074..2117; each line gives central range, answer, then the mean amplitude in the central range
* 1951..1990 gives 5.2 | 59.8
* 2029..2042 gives 2.5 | 55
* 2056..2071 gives 0.3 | 66.8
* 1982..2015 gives 1.6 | 65.4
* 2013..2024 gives 0.6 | 64.5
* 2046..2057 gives 0.7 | 64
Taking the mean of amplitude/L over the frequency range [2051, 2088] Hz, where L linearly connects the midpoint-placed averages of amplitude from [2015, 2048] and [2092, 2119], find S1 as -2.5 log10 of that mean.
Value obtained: -0.065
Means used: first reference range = 58.7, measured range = 67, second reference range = 67.4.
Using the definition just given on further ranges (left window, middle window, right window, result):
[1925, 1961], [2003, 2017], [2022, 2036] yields -0.162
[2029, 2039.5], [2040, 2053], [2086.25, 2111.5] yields -0.068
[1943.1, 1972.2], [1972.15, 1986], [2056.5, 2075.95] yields 0.413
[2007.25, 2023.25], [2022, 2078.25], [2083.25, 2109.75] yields 0.086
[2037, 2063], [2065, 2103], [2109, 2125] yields -0.053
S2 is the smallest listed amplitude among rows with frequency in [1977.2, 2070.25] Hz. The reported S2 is 36.62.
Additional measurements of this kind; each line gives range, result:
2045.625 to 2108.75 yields 62.1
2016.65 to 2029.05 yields 55.03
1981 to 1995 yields 36.86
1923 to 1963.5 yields 67.01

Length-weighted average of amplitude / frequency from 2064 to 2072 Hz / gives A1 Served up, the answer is 67.4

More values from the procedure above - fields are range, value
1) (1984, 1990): 59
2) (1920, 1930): 69.1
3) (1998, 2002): 69.8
